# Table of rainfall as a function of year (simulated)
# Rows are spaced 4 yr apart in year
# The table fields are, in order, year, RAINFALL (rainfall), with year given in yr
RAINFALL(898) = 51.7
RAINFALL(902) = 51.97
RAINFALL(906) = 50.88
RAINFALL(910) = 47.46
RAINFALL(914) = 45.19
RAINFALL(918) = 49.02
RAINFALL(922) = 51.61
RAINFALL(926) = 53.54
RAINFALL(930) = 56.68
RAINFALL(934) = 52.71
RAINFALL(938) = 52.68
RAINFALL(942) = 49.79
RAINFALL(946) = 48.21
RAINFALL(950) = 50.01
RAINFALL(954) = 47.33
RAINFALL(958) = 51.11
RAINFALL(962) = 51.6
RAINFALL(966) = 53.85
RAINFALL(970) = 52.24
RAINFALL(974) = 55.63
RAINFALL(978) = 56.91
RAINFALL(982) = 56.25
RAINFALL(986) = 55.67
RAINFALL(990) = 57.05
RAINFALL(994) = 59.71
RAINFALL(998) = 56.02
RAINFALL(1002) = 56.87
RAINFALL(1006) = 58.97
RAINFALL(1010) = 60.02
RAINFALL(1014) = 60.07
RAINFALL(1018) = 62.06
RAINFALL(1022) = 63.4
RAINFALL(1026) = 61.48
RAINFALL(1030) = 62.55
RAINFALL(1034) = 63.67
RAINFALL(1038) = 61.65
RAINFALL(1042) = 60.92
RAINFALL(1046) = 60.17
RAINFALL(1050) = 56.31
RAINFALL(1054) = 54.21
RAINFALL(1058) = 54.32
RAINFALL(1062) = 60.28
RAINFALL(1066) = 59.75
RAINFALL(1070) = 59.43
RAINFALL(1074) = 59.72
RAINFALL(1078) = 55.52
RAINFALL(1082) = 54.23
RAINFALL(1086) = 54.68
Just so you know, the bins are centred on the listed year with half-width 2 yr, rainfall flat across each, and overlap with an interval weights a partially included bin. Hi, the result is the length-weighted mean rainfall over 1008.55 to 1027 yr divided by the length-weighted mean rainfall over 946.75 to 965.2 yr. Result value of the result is 1.2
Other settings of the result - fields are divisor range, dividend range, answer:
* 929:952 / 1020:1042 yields 1.21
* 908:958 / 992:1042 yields 1.20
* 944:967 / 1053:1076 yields 1.16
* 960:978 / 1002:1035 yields 1.14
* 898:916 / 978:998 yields 1.16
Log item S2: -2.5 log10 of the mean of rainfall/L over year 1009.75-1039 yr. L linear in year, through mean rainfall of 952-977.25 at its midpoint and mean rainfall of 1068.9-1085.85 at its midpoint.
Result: -0.14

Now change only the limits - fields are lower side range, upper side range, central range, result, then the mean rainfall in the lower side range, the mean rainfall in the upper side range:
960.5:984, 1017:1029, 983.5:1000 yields 0.008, 54.5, 62.4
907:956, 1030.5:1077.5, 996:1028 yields -0.070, 50.4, 59.1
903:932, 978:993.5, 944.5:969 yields 0.077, 50.7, 56.7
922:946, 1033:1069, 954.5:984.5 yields 0.017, 52.6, 58.9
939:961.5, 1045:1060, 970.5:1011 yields -0.098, 49.6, 56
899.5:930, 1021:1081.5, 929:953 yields 0.017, 50.4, 59.4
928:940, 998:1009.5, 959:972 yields 0.066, 54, 57.9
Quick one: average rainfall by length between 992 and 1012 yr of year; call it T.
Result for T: 58.3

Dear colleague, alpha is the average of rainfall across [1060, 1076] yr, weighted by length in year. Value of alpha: 59.8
